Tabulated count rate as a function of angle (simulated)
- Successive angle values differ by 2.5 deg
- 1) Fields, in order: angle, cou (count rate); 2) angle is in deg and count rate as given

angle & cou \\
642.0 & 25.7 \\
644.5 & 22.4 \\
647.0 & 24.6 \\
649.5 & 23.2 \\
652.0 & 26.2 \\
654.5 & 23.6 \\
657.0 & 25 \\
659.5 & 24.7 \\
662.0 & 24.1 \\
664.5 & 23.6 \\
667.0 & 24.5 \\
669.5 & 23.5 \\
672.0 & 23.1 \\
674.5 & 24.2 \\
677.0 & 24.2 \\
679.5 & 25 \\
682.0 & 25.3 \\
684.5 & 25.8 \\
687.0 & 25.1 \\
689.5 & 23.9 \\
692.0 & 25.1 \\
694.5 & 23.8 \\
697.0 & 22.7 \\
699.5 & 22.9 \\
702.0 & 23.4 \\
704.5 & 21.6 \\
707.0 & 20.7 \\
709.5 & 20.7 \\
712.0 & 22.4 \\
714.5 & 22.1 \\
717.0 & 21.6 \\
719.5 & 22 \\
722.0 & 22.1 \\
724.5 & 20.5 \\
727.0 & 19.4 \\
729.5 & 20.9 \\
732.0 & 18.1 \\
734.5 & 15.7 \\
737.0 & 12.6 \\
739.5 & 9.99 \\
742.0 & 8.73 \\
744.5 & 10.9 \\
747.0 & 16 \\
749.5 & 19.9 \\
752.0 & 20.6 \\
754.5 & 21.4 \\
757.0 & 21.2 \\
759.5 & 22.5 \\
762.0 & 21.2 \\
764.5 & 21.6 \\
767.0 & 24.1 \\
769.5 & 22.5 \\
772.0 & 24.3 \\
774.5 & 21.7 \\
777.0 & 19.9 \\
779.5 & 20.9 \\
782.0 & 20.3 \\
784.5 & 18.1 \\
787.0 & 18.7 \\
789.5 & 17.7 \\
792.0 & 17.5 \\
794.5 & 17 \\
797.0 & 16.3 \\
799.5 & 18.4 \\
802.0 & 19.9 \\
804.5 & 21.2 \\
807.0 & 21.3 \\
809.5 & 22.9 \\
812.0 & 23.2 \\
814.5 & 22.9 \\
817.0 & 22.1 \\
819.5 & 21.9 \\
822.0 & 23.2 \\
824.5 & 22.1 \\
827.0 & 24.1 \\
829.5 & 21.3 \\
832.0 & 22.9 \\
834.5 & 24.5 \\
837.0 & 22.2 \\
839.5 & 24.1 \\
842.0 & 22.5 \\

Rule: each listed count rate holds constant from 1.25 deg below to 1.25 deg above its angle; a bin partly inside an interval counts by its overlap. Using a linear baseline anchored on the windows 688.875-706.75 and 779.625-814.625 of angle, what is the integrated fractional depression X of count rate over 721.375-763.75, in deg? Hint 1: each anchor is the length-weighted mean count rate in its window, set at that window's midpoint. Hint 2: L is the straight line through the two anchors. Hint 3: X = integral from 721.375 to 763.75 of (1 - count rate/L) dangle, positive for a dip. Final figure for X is 7.5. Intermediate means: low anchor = 23.2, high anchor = 19.6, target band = 17.7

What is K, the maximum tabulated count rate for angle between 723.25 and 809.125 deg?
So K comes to 24.3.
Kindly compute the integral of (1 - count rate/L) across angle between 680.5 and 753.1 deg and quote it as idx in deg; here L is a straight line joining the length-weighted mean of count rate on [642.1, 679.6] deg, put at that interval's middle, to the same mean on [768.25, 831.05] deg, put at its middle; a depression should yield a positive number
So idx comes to 8.57 deg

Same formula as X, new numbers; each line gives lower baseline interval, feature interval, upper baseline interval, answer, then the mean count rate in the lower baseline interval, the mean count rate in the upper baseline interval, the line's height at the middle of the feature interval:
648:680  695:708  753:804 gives 0.3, 24.2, 20.3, 22.9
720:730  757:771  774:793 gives -1.8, 20.8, 19.3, 19.8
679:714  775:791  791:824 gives 1.4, 23.4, 20.7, 21.3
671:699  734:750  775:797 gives 6.2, 24.4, 18.7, 21.2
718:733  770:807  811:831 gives 4.0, 20.6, 22.6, 21.9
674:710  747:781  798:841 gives 2.1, 23.7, 22.2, 22.9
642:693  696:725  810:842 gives 2.5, 24.4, 22.9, 24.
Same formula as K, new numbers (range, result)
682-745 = 25.8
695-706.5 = 23.4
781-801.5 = 20.3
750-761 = 22.5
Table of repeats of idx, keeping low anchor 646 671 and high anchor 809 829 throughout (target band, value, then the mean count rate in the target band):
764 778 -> 0.5 deg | 22.4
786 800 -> 3.3 deg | 17.5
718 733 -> 2.0 deg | 20.6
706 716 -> 1.0 deg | 21.5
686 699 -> 0.0 deg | 24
